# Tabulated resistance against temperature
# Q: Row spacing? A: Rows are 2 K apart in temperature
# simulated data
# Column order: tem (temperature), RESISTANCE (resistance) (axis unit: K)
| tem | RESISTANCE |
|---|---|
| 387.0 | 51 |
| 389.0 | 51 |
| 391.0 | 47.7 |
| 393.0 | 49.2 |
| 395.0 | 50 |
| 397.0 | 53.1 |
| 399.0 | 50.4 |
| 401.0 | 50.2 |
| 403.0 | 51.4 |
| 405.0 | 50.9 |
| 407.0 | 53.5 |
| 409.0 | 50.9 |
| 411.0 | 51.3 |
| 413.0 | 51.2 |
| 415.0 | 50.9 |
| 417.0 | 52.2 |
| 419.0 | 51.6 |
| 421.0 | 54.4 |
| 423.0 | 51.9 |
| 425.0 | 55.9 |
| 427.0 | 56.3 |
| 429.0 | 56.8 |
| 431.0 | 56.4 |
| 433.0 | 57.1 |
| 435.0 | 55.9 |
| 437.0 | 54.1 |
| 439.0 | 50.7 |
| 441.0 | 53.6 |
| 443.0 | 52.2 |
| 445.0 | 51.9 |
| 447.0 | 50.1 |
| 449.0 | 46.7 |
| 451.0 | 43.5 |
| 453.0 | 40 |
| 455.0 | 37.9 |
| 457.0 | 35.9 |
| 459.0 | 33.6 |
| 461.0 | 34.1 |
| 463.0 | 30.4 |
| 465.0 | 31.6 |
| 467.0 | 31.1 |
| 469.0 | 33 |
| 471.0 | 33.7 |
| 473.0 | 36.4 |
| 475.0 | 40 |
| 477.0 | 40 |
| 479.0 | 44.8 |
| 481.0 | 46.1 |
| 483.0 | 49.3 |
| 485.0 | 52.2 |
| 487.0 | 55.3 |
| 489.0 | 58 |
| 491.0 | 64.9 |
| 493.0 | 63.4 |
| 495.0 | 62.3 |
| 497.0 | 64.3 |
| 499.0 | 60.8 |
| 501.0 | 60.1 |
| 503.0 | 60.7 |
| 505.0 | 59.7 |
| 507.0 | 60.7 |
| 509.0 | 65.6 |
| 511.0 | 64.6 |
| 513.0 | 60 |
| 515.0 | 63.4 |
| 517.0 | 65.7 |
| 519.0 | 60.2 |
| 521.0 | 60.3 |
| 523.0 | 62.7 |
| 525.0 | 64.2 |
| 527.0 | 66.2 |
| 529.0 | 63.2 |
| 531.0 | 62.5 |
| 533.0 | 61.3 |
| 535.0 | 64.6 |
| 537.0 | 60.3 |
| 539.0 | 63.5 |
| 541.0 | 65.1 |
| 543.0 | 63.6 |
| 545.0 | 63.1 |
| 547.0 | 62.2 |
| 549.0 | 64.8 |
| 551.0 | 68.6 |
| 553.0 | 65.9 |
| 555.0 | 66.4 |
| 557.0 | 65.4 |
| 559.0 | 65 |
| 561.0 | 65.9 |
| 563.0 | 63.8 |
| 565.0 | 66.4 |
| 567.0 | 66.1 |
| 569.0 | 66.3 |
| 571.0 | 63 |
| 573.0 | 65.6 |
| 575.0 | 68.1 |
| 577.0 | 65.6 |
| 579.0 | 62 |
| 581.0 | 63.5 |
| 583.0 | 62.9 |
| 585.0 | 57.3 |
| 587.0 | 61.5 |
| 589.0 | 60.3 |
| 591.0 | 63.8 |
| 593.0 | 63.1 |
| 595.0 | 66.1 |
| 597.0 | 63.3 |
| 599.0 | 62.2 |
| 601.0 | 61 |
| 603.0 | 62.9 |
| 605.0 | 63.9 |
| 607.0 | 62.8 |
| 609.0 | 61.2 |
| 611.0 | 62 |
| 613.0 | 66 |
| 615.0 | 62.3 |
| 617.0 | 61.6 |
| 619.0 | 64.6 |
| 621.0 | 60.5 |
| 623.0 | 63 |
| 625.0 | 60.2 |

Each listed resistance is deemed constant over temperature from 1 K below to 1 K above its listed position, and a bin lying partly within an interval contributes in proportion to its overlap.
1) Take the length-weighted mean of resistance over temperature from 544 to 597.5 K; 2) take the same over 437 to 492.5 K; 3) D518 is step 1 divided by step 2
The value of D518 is 1.46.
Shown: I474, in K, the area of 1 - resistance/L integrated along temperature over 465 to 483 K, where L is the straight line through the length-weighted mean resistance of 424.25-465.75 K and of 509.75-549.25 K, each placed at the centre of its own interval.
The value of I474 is 4.9 K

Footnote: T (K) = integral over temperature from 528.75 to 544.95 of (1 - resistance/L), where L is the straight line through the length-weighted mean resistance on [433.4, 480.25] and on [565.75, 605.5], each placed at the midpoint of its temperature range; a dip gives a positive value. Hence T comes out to -2.3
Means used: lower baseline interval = 42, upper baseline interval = 63.4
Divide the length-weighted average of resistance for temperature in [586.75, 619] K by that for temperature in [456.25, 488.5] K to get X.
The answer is 1.59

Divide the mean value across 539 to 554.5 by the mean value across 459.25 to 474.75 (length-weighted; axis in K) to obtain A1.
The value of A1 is 1.95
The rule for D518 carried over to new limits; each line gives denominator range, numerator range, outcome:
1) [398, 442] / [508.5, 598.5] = 1.20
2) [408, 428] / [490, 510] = 1.18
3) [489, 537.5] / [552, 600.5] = 1.03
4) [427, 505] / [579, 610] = 1.29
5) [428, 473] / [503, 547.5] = 1.43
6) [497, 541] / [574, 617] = 1.01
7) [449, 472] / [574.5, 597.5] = 1.78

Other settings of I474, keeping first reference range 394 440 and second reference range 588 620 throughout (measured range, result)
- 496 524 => -2.0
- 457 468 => 4.5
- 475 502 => 0.9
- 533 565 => -2.4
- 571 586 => -0.5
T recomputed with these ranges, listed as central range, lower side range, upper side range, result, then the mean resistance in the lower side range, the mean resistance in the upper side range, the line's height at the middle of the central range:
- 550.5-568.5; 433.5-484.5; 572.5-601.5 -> -2.22 K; 42.5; 63.1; 58.7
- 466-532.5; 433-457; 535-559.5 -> 1.97 K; 48.6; 64.5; 57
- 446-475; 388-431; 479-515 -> 9.79 K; 52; 59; 56.1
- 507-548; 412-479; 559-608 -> -4.87 K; 45.8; 63.7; 56.4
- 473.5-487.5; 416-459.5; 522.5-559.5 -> 2.46 K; 50.1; 64.1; 55.9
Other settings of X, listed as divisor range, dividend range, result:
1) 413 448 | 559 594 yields 1.19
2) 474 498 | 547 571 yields 1.23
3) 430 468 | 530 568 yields 1.45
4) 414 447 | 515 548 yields 1.17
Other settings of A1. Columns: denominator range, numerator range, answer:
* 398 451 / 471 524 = 1.08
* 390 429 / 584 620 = 1.21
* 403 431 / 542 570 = 1.23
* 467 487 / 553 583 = 1.56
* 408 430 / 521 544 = 1.19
